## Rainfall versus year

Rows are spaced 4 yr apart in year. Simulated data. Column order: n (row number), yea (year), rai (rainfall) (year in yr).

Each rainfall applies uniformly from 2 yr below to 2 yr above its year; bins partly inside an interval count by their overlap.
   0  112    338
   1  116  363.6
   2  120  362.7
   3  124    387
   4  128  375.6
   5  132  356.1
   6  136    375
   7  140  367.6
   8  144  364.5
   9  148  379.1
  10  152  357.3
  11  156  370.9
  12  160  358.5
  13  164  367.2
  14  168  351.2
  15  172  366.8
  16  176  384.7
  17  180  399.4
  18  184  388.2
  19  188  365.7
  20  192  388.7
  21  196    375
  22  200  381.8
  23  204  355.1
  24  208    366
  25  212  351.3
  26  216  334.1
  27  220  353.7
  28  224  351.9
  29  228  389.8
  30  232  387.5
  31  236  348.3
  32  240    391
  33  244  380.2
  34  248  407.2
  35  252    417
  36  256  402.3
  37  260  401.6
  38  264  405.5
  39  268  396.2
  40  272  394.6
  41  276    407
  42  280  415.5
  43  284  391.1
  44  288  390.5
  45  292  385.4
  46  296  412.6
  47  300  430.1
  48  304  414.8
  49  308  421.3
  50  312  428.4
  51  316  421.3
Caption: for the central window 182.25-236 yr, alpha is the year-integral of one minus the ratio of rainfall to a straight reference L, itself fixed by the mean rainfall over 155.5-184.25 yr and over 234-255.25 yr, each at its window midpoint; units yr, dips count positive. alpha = 2.0 yr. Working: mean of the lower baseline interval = 373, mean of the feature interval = 368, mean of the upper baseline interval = 390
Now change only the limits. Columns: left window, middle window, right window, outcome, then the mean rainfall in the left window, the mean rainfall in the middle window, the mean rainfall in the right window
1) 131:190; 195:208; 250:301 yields 0.4 yr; 370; 370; 403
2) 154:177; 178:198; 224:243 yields -0.8 yr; 366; 383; 376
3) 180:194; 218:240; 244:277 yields 1.4 yr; 384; 368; 402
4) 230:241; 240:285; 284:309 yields -1.5 yr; 374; 401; 407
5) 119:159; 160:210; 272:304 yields 0.9 yr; 369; 374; 405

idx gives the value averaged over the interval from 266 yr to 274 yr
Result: 395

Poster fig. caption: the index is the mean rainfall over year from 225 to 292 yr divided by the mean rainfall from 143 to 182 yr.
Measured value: 1.07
